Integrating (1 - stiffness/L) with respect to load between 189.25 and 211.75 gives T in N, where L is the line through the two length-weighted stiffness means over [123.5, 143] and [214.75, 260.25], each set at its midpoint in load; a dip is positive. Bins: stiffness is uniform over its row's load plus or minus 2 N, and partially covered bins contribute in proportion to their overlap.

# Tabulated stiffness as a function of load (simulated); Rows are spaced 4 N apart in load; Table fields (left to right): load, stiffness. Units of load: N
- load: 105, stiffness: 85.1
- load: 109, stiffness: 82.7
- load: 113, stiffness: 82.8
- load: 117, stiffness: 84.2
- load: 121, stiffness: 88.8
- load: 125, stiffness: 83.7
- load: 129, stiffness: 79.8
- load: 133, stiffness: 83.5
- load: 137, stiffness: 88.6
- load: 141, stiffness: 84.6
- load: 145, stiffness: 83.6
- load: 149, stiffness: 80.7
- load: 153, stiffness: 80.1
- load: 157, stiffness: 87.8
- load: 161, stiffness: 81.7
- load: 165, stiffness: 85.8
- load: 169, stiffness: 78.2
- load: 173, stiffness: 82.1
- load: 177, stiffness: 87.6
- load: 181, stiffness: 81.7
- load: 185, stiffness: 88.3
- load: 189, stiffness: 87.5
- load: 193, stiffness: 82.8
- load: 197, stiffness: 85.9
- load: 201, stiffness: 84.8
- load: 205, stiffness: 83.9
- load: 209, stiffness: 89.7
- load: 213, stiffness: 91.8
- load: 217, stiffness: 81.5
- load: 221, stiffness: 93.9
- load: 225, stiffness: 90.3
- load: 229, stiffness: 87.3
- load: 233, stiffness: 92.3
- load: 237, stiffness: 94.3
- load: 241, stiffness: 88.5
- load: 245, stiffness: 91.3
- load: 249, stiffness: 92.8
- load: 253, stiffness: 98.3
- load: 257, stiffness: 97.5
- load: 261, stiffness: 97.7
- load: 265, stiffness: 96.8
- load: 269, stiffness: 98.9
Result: 0.82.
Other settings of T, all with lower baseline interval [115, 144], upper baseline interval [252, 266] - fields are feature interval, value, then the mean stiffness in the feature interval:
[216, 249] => 1.60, 90.4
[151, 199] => 2.74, 84.1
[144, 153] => 0.53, 81.5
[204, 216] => 0.58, 88.3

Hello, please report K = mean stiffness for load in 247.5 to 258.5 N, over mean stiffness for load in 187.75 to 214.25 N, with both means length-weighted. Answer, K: 1.1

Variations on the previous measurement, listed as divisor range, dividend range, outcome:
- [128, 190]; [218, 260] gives 1.10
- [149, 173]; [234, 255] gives 1.13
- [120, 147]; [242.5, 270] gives 1.14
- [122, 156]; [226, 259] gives 1.11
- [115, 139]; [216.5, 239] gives 1.07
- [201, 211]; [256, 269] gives 1.13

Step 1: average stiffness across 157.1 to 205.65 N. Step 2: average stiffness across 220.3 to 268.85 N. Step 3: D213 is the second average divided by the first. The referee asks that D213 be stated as 1.1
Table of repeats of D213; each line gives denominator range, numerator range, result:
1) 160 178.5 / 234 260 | 1.13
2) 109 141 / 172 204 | 1.01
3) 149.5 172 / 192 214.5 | 1.05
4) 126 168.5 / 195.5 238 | 1.06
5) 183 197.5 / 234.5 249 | 1.06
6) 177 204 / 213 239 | 1.06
